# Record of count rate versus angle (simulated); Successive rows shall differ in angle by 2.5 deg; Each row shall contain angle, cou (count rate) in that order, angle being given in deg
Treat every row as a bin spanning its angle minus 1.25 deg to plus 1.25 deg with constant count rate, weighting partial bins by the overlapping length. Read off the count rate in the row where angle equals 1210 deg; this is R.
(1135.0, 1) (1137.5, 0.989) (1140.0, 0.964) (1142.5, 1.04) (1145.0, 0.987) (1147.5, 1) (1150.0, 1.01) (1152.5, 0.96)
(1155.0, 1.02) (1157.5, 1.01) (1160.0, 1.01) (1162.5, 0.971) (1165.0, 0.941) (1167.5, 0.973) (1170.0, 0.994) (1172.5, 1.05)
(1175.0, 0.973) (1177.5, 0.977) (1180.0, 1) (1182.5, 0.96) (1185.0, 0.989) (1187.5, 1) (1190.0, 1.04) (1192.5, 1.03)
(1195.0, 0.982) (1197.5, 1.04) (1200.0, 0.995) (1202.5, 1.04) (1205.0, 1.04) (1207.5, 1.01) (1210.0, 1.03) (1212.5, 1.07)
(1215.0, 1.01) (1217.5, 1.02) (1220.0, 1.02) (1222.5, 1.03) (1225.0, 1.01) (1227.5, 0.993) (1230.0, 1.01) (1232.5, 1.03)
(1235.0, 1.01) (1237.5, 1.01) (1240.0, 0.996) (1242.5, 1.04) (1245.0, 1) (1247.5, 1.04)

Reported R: 1.03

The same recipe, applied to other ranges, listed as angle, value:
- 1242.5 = 1.04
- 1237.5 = 1.01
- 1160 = 1.01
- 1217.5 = 1.02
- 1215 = 1.01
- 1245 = 1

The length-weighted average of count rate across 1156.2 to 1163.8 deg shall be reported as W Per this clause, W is 0.997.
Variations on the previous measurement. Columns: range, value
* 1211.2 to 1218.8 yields 1.03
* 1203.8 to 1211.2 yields 1.03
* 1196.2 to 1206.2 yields 1.03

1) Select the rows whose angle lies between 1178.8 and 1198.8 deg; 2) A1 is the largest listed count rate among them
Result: 1.04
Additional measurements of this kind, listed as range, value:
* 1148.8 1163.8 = 1.02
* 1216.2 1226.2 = 1.03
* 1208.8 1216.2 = 1.07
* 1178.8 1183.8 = 1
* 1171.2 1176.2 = 1.05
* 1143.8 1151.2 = 1.01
